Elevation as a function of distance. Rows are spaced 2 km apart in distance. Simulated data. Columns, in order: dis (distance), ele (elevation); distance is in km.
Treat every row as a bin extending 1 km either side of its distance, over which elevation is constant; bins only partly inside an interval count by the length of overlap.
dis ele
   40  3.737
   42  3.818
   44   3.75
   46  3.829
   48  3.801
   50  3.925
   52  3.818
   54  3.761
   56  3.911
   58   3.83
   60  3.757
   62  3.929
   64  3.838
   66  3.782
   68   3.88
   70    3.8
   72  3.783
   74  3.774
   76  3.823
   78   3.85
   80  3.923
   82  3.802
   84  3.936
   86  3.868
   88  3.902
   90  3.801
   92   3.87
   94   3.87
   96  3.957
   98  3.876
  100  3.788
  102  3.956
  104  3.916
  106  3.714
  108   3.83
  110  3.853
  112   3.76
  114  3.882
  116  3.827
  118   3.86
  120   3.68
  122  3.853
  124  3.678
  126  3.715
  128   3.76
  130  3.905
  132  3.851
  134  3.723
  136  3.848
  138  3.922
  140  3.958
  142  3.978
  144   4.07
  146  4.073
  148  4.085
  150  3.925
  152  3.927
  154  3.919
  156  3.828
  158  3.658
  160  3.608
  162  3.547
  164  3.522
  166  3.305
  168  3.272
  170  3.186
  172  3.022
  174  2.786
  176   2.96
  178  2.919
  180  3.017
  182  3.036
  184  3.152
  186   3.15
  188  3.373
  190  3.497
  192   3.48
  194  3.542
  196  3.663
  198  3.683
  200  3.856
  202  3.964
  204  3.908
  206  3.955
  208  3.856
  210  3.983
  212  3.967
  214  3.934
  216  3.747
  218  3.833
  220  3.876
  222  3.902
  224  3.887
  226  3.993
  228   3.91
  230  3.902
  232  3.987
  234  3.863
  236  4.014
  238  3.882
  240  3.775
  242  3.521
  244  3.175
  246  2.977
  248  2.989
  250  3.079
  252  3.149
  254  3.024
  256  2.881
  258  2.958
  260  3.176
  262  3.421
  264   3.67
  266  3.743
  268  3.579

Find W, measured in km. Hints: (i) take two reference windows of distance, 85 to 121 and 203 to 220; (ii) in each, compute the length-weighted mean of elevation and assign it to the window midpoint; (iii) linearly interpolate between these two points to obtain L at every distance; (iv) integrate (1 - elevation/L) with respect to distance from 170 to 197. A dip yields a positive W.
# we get 4.76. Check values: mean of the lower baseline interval 3.85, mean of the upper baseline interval 3.9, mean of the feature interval 3.2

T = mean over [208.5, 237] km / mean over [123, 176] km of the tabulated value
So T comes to 1.06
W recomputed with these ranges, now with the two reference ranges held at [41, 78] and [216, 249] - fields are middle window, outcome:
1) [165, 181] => 3.0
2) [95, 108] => -0.2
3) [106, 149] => -0.9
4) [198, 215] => -0.8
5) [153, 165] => 0.3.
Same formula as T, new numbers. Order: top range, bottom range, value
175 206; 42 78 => 0.90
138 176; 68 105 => 0.94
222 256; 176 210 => 1.02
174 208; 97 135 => 0.90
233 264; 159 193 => 1.03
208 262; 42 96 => 0.94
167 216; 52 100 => 0.90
